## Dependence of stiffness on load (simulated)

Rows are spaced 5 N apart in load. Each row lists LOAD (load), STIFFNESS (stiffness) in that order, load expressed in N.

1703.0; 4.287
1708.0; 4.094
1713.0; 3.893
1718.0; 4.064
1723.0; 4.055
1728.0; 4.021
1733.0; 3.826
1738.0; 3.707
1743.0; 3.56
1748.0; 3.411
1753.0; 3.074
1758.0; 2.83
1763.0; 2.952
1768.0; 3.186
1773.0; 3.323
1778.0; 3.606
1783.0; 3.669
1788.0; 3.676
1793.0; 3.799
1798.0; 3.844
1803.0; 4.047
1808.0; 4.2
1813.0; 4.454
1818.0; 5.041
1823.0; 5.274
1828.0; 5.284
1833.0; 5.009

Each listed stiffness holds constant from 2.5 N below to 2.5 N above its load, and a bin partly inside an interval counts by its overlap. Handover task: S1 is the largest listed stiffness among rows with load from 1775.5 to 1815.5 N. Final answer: 4.454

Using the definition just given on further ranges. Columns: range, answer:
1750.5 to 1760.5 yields 3.074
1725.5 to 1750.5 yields 4.021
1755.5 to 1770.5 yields 3.186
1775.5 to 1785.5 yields 3.669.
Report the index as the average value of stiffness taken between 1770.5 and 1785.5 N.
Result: 3.53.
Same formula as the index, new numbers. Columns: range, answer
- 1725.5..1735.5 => 3.92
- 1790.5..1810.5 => 3.97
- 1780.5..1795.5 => 3.71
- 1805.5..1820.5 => 4.56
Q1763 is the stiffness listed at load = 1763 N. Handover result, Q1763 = 2.952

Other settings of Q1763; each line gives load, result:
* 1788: 3.676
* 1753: 3.074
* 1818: 5.041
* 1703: 4.287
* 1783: 3.669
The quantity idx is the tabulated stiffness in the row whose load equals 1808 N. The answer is 4.2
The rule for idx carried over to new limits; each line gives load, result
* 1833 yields 5.009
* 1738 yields 3.707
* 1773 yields 3.323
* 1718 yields 4.064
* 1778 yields 3.606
